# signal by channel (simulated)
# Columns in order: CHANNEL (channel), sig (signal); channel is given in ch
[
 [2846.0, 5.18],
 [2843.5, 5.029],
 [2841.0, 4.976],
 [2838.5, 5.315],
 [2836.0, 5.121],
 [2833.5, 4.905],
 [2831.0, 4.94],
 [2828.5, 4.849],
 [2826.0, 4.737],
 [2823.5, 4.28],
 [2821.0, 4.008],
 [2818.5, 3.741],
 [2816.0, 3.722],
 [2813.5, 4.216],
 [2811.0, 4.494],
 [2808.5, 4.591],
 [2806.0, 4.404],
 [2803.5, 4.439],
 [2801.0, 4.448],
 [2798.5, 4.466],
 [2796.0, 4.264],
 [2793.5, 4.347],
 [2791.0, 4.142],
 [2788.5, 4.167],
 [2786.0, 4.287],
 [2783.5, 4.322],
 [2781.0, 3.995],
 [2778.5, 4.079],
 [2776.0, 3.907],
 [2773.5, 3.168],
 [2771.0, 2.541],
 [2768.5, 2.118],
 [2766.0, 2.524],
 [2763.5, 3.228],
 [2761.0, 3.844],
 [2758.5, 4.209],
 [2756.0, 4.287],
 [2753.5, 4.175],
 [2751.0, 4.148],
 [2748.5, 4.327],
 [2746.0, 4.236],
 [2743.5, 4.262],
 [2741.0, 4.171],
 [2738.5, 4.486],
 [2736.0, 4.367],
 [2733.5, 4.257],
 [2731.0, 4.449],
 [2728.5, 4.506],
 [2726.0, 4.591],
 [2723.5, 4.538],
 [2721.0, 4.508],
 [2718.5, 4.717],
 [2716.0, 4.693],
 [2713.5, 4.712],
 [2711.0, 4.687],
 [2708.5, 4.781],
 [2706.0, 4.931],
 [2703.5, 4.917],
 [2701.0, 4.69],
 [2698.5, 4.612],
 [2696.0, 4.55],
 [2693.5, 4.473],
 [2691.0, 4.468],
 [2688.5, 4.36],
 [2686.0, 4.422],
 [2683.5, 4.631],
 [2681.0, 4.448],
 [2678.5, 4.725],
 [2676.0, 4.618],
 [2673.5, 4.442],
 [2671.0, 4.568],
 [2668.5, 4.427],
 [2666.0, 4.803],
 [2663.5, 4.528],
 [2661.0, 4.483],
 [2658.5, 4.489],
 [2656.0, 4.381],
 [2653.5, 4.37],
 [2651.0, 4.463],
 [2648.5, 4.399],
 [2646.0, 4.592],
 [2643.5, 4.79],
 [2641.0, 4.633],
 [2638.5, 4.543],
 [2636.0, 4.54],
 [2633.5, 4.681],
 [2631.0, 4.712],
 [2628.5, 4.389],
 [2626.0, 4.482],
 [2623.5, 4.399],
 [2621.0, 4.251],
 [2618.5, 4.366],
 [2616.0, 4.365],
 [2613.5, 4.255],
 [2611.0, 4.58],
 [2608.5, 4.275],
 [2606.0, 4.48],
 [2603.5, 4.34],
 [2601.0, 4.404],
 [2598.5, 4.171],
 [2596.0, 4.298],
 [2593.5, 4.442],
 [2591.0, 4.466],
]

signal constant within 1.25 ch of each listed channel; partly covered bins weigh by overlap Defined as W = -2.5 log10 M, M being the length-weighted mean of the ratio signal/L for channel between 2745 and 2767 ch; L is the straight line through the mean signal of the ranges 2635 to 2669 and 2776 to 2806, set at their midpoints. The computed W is 0.11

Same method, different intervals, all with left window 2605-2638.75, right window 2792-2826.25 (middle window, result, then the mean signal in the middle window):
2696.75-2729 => -0.08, 4.69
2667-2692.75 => -0.03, 4.51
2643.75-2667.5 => -0.02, 4.51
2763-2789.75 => 0.23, 3.49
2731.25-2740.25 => 0.00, 4.37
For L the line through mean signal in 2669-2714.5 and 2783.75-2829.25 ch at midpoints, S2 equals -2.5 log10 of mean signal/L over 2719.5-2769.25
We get 0.10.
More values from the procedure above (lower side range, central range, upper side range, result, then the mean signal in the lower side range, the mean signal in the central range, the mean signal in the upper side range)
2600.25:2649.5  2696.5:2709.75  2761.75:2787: -0.21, 4.47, 4.77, 3.42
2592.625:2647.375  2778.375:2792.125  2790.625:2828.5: 0.04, 4.45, 4.17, 4.31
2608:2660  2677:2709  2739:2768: -0.10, 4.48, 4.61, 3.91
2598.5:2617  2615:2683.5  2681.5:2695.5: -0.02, 4.37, 4.52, 4.47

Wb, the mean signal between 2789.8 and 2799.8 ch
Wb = 4.31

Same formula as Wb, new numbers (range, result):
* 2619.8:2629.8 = 4.38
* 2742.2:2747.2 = 4.25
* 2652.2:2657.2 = 4.38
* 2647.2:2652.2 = 4.43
